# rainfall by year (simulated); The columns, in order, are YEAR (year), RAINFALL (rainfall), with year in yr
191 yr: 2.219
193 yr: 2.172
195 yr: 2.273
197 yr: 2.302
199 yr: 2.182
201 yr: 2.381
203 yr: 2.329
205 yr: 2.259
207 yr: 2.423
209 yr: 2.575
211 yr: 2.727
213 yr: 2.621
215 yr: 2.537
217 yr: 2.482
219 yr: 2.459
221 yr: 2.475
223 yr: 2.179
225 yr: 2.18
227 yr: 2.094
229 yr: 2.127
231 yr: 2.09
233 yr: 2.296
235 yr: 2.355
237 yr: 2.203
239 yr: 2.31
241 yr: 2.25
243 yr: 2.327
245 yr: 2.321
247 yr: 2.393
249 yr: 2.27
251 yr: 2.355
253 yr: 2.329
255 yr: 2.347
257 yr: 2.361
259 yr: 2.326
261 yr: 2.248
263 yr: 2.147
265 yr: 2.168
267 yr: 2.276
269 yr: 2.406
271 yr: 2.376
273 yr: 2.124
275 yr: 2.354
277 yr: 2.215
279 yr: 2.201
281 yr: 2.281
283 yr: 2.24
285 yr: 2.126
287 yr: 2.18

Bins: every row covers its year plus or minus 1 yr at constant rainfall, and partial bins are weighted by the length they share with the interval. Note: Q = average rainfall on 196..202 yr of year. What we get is 2.29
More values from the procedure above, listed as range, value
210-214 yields 2.67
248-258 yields 2.33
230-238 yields 2.24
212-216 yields 2.58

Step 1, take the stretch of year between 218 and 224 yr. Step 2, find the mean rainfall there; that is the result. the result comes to 2.37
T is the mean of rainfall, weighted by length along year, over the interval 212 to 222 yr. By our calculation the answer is 2.51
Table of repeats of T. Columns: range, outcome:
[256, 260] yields 2.34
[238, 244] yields 2.3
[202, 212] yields 2.46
